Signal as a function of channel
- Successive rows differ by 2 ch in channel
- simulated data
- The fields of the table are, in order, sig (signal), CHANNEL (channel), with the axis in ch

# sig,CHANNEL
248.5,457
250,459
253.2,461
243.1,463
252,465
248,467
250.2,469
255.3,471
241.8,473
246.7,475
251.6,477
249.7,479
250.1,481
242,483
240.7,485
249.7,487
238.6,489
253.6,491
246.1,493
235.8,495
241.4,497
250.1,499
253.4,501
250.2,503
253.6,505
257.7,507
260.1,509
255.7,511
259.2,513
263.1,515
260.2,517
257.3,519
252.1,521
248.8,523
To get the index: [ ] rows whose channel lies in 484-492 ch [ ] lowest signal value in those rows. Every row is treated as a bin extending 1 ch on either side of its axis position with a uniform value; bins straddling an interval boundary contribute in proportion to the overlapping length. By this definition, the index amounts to 238.6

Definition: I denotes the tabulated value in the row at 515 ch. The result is 263.1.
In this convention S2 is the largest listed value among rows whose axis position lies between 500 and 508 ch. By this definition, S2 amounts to 257.7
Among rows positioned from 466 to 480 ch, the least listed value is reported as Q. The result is 241.8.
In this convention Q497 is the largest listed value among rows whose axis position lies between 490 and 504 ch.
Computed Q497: 253.6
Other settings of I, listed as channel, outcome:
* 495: 235.8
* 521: 252.1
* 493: 246.1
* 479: 249.7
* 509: 260.1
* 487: 249.7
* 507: 257.7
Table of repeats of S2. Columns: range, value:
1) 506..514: 260.1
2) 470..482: 255.3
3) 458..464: 253.2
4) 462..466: 252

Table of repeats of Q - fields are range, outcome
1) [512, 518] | 259.2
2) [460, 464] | 243.1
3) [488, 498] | 235.8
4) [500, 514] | 250.2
